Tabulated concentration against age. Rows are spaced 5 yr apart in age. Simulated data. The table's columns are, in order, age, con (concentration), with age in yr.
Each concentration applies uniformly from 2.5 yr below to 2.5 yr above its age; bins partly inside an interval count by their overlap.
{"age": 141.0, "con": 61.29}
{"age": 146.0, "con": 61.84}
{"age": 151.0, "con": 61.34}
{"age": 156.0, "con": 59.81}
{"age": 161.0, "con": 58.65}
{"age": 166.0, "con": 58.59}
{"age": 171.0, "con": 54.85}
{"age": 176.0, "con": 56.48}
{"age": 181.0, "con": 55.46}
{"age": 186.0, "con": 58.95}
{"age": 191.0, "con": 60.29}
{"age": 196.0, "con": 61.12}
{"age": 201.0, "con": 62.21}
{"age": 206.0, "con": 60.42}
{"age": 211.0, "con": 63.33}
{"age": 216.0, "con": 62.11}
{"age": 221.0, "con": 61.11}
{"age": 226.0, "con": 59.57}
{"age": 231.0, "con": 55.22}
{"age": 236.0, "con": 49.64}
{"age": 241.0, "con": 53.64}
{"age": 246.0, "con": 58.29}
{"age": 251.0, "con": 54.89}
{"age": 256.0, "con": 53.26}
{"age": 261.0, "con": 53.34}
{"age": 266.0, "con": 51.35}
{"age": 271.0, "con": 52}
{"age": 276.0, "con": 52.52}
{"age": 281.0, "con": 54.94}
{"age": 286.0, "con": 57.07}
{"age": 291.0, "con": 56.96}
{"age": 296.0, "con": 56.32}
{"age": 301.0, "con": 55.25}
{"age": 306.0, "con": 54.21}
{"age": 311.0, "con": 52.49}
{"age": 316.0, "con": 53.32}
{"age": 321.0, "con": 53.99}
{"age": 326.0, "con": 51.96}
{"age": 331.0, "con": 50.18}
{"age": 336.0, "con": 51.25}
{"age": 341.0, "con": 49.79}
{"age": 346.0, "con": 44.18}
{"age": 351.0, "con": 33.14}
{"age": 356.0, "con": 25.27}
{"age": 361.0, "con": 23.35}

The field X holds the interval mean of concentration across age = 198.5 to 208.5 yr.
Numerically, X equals 61.3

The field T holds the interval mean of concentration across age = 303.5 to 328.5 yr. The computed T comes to 53.2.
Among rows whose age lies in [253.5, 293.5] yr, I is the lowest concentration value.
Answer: 51.35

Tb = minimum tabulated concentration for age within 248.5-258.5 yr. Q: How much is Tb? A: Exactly 53.26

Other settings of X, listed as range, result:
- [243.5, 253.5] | 56.6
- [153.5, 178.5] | 57.7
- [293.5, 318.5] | 54.3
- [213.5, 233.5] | 59.5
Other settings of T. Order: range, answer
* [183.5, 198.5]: 60.1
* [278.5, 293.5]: 56.3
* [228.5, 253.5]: 54.3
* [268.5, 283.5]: 53.2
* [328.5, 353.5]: 45.7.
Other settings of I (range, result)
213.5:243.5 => 49.64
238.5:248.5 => 53.64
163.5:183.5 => 54.85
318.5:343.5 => 49.79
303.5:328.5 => 51.96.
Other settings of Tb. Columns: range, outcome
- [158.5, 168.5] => 58.59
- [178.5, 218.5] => 55.46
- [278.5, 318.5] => 52.49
